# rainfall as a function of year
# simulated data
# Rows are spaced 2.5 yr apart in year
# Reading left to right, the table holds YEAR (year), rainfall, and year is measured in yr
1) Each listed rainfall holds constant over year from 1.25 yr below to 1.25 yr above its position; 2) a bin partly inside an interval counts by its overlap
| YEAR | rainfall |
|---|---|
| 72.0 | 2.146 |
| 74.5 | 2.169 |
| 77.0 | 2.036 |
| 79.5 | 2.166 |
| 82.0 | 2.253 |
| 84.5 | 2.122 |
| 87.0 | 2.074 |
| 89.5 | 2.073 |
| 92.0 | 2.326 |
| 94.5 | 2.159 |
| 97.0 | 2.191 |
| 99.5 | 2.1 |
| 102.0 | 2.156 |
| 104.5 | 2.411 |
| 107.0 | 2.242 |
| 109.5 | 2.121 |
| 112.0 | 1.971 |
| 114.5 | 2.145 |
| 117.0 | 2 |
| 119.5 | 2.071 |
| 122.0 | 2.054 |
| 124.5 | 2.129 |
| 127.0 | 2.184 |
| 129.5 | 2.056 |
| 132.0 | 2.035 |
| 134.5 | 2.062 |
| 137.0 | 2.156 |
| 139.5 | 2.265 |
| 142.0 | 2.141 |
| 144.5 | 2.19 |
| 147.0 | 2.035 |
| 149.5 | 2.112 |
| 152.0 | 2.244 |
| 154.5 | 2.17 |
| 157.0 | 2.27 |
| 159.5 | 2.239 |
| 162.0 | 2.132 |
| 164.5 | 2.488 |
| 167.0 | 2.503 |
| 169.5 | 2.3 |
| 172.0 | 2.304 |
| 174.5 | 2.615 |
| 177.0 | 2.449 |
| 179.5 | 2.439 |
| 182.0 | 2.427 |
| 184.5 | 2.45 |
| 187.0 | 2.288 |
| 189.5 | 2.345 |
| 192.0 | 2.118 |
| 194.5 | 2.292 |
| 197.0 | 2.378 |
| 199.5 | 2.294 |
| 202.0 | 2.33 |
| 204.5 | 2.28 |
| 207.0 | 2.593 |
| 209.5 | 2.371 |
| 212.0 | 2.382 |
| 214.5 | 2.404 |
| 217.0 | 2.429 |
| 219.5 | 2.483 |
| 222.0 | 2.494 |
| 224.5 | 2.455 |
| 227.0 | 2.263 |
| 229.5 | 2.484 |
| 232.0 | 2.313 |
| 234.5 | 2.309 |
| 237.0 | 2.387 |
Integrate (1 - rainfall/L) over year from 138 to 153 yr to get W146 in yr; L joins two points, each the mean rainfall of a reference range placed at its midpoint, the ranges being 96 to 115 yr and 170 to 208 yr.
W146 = 0.67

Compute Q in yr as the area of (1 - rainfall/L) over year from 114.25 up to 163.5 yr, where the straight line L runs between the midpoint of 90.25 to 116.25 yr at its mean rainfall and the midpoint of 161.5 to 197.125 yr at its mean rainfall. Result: 2.88 yr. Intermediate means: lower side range 2.18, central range 2.14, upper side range 2.37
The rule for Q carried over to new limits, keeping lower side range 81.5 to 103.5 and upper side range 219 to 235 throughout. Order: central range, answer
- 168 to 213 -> -0.7 yr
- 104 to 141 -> 1.6 yr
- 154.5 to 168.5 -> -0.2 yr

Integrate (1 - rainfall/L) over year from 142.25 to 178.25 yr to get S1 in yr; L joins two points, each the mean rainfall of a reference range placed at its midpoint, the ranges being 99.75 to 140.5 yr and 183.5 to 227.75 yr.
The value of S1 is -0.7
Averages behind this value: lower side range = 2.13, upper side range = 2.37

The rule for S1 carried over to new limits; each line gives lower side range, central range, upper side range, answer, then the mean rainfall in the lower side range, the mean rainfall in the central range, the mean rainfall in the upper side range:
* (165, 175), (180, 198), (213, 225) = 0.7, 2.42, 2.33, 2.45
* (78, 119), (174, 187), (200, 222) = -0.6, 2.15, 2.45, 2.41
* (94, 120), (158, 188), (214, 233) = -1.1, 2.14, 2.39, 2.42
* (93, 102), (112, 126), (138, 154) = 0.6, 2.16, 2.07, 2.16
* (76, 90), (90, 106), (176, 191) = -0.4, 2.12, 2.22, 2.39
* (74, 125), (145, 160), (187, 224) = 0.5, 2.14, 2.18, 2.37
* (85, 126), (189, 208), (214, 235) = 0.2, 2.14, 2.32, 2.41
